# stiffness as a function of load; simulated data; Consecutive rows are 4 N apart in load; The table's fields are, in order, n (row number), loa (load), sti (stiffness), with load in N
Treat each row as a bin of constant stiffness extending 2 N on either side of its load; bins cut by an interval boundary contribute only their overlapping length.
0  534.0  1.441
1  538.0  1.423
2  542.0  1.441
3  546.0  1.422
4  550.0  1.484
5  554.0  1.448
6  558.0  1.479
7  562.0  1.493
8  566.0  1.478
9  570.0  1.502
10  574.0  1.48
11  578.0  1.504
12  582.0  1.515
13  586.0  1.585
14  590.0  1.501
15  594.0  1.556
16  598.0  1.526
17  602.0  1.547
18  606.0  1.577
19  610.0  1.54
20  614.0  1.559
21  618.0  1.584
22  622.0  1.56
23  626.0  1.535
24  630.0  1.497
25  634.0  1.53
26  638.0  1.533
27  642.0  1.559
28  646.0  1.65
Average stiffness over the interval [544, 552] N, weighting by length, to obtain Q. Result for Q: 1.45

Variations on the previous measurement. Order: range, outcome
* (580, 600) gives 1.54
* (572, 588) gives 1.52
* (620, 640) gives 1.53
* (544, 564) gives 1.47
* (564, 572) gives 1.49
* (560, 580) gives 1.49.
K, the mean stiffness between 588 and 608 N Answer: 1.54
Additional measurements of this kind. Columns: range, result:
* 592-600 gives 1.54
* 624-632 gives 1.52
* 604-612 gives 1.56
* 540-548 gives 1.43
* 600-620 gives 1.56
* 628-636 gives 1.51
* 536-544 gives 1.43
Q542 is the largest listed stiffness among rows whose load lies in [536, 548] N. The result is 1.441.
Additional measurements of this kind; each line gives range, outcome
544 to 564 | 1.493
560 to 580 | 1.504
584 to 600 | 1.585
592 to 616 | 1.577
